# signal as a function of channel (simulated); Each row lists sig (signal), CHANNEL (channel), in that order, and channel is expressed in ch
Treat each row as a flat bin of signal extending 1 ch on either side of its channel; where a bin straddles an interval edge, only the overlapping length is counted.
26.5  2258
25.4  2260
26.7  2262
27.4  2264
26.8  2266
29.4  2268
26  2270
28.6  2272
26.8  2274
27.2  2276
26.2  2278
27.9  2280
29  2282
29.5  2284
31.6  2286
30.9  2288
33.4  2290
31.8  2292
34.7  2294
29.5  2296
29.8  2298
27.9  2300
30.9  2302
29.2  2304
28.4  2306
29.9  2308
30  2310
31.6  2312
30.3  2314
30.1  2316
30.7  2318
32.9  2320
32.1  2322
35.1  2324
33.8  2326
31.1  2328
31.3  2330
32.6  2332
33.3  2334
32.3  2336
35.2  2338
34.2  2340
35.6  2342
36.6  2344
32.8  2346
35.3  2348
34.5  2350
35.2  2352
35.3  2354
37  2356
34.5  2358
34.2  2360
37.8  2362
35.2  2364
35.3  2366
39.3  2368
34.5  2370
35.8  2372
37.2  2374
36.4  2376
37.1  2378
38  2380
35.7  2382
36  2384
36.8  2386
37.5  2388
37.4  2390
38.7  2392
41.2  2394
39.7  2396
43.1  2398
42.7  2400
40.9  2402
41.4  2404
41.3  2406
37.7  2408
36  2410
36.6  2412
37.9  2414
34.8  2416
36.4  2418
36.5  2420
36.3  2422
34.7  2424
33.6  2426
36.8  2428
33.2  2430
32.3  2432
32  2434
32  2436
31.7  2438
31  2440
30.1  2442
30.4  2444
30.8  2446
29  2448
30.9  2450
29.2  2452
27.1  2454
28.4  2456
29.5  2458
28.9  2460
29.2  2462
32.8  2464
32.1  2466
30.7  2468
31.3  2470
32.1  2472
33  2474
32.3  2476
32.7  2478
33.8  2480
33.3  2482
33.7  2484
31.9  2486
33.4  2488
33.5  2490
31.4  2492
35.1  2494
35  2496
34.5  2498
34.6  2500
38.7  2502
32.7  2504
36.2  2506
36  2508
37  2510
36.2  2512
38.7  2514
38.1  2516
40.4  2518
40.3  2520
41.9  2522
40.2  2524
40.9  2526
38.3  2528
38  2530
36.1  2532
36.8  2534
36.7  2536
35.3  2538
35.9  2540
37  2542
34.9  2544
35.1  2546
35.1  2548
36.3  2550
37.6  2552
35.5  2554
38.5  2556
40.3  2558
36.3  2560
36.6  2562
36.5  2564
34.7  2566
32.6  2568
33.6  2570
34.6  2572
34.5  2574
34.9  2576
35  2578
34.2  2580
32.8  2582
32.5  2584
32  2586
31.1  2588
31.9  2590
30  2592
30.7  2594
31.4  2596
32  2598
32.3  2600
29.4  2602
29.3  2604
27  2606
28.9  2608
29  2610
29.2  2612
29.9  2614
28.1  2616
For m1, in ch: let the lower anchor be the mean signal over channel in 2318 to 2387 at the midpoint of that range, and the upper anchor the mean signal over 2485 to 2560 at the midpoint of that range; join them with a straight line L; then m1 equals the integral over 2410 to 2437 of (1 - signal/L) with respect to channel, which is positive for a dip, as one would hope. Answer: 0.6 ch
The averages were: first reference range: 34.9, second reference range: 36.6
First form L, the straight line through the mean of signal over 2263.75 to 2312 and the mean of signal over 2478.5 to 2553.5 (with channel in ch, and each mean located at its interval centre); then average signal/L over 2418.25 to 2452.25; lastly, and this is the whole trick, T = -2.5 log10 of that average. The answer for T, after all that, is 0.04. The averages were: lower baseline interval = 29.4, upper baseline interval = 36.2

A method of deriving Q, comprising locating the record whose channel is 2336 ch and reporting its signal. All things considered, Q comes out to 32.3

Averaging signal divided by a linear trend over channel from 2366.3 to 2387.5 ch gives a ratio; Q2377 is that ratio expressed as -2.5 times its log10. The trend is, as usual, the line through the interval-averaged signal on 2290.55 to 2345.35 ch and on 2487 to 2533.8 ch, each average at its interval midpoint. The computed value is -0.10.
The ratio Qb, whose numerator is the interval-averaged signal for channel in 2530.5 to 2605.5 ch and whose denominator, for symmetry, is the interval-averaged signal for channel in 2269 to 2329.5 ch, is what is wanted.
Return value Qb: 1.13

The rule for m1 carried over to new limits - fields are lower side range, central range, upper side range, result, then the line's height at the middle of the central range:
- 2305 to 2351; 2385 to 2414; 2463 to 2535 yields -4.8 ch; 33.8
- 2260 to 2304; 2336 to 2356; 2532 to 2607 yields -3.1 ch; 30.2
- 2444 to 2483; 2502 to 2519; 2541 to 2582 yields -2.0 ch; 33.2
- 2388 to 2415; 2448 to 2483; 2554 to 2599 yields 6.1 ch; 37.5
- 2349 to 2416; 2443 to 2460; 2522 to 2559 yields 3.6 ch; 37.4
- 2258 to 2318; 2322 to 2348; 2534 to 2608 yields -3.2 ch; 30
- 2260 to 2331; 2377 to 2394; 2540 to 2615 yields -3.5 ch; 31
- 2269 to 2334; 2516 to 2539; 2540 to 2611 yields -3.9 ch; 33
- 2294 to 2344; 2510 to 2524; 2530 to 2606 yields -2.2 ch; 33.8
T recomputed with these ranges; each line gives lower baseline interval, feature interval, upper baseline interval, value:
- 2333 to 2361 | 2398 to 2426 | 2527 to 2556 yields -0.08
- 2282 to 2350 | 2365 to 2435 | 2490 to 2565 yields -0.10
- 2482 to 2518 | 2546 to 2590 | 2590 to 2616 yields -0.10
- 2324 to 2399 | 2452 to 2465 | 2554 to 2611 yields 0.18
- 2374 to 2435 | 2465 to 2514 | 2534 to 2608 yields 0.05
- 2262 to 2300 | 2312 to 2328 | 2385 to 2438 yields -0.02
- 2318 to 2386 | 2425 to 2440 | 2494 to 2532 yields 0.10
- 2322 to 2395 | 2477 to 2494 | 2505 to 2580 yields 0.10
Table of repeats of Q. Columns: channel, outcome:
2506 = 36.2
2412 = 36.6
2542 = 37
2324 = 35.1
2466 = 32.1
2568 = 32.6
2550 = 36.3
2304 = 29.2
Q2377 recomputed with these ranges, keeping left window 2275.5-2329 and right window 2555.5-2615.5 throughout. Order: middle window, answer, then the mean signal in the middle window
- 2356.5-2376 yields -0.16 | 36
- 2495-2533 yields -0.17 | 37.6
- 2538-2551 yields -0.11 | 35.7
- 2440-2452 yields 0.05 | 30.2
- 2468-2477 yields -0.01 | 32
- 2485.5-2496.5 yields -0.05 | 33.4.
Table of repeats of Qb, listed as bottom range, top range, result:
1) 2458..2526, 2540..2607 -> 0.98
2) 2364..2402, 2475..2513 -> 0.90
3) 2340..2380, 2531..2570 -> 1.01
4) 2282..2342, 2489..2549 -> 1.16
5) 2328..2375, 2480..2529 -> 1.04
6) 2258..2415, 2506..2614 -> 1.04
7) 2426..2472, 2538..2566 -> 1.18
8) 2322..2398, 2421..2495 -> 0.89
